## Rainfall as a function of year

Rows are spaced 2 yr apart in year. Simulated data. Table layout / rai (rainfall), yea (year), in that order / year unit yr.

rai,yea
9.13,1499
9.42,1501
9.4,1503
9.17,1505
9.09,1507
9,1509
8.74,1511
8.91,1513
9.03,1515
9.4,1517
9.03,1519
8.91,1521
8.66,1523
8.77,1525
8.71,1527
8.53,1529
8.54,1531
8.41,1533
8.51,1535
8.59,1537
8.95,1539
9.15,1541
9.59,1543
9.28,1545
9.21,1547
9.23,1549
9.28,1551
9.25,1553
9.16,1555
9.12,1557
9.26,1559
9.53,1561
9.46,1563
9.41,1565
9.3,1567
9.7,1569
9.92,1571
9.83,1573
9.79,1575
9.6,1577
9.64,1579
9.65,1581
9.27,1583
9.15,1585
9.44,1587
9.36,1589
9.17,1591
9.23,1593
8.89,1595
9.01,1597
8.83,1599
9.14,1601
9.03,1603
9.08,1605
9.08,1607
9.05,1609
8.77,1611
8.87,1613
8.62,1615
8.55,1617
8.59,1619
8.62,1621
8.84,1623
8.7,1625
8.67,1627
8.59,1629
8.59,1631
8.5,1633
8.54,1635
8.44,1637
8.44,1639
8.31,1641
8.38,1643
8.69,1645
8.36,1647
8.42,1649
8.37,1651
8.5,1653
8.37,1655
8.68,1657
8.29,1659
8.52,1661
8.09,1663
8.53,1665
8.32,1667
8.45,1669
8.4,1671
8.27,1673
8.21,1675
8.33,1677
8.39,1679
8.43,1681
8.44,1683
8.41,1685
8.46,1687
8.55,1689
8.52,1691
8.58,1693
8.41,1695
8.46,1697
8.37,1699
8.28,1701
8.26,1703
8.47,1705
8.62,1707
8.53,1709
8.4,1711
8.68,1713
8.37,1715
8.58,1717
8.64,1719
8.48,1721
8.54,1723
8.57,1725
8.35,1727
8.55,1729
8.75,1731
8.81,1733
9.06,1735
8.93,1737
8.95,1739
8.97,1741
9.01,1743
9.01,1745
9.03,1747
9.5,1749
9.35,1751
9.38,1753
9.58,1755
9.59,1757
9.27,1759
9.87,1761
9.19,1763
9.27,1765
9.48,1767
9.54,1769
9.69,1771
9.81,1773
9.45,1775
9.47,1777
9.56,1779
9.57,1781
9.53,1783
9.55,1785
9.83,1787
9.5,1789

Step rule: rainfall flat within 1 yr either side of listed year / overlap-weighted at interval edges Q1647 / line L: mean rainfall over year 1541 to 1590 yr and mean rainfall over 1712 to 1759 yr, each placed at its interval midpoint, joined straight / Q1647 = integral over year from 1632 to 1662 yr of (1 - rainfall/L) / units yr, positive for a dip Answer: 2.4 yr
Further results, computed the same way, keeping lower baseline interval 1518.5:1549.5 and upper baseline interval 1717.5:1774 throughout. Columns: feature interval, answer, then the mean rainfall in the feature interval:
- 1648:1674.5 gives 1.8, 8.4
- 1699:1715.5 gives 1.1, 8.45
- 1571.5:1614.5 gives -1.4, 9.23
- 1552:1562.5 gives -0.4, 9.27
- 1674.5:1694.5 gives 1.3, 8.44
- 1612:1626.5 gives 0.5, 8.68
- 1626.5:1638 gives 0.6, 8.55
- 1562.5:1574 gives -0.9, 9.61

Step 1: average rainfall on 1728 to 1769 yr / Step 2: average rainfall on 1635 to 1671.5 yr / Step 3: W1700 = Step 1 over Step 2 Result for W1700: 1.09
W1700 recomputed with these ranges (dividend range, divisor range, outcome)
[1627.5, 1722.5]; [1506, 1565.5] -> 0.94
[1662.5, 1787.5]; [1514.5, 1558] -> 0.99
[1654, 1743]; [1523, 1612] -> 0.93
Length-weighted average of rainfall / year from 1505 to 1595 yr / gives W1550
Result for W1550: 9.17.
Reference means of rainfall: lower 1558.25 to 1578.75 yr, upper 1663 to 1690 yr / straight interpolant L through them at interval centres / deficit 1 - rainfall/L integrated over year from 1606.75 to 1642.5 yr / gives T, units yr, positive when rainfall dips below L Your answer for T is 1.3 yr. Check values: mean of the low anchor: 9.59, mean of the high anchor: 8.39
